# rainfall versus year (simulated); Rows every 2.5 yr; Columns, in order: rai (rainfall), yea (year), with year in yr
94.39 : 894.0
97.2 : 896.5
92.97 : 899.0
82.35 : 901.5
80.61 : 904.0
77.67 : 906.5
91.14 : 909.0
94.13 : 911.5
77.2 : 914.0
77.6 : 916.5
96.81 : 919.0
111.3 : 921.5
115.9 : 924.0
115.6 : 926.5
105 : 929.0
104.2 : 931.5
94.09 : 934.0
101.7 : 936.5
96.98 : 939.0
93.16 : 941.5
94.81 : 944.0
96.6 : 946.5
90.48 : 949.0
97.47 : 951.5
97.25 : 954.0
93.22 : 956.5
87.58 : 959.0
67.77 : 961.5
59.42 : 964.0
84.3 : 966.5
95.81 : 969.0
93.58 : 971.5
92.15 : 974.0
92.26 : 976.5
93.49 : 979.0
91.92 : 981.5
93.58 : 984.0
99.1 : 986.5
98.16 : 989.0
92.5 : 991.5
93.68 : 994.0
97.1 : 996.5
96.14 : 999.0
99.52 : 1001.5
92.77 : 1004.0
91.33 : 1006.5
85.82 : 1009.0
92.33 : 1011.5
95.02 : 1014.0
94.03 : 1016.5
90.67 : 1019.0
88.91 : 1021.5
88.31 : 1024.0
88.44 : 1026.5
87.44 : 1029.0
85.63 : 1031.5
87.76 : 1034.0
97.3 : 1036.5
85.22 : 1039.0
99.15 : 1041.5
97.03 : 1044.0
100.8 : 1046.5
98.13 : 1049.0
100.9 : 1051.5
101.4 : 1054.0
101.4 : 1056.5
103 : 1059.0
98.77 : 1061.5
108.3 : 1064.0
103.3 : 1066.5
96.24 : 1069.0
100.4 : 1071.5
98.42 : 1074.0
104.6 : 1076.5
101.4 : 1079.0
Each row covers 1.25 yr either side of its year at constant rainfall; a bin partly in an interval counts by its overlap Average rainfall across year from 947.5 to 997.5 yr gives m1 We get 90.5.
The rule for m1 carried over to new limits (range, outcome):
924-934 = 107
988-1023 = 93.4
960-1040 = 90.4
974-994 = 94.2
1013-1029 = 90.6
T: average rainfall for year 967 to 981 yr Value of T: 92.9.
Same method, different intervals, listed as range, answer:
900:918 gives 83.3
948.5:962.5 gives 89.3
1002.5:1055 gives 92.8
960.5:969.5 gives 75.5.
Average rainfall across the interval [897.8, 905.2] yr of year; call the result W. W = 85.3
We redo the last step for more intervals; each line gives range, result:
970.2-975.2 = 92.9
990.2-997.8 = 94.5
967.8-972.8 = 94.7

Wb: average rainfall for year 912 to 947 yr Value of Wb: 98.6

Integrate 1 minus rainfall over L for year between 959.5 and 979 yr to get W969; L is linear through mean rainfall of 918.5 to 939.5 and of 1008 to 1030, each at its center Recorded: 2.8 yr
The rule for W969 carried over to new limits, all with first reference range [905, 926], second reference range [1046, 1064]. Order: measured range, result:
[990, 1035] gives 3.3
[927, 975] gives 1.5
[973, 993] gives 0.6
